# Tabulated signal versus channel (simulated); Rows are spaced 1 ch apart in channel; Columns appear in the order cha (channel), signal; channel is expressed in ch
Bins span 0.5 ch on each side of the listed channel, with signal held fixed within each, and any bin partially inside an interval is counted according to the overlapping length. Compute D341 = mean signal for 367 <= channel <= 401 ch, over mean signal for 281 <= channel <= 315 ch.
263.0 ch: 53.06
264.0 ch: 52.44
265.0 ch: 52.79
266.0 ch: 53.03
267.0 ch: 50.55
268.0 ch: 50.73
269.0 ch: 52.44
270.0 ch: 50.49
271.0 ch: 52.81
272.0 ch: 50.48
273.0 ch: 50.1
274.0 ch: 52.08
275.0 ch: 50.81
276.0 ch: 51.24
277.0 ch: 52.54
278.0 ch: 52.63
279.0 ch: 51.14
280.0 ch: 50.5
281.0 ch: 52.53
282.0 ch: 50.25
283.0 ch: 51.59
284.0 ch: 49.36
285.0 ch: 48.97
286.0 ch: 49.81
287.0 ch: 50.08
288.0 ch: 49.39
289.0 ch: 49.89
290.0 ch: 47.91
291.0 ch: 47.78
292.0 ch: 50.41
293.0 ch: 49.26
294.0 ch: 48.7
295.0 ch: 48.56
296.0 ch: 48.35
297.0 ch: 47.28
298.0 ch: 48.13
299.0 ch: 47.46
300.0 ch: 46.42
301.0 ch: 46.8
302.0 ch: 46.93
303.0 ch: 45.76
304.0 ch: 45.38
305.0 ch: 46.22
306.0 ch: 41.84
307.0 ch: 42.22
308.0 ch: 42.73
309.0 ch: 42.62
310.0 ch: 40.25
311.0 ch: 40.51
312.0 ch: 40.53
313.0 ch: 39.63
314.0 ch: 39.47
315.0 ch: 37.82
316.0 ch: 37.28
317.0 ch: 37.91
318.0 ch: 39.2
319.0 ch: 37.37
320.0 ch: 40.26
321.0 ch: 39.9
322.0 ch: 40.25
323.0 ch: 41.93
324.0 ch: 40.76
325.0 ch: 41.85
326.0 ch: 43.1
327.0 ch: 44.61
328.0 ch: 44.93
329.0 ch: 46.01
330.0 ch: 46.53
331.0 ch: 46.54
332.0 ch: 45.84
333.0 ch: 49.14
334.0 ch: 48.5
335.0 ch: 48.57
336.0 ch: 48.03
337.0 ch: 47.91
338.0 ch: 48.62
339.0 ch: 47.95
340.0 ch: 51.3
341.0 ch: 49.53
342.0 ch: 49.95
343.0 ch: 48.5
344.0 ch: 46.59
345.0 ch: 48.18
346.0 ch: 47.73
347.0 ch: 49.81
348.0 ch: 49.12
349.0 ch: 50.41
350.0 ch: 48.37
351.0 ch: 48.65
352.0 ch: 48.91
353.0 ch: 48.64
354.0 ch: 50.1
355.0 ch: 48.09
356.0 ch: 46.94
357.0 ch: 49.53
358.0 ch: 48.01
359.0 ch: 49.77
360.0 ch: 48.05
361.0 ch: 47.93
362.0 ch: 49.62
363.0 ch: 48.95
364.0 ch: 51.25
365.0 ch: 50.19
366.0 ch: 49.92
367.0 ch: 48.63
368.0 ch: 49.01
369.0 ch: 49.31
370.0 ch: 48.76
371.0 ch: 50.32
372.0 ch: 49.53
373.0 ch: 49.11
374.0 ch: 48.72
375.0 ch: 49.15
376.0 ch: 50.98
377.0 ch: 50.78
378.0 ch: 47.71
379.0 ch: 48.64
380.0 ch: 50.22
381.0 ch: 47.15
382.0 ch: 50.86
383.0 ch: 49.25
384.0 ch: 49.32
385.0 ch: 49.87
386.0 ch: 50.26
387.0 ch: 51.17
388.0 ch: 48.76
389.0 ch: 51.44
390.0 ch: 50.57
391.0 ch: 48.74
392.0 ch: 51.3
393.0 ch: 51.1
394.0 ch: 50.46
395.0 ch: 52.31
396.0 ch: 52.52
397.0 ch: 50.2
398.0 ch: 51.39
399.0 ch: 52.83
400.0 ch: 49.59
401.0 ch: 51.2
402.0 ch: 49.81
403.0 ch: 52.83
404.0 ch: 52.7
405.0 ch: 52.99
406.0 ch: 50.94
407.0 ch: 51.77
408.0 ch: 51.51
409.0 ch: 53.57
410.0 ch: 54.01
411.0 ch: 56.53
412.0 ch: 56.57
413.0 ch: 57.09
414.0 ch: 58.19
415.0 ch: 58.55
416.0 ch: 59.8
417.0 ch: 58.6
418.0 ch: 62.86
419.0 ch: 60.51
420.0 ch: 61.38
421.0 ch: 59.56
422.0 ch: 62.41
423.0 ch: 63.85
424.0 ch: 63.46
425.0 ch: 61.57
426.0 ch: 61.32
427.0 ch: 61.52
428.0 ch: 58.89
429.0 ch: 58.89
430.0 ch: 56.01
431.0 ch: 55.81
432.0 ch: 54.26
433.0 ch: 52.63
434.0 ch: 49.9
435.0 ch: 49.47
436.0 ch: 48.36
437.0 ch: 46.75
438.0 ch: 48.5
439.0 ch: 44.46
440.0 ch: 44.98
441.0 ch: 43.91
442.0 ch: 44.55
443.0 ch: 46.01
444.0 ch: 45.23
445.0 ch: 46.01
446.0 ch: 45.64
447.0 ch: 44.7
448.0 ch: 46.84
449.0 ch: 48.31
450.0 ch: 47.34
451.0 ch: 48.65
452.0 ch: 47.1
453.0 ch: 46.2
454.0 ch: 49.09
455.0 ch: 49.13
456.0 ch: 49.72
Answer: 1.08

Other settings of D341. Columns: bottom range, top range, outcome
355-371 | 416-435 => 1.20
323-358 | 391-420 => 1.14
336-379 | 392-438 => 1.12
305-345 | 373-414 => 1.17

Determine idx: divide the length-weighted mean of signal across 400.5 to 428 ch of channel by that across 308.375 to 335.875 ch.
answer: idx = 1.35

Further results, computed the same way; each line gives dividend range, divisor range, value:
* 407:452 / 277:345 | 1.16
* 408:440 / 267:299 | 1.12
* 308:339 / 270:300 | 0.86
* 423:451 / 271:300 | 1.02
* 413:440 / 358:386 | 1.15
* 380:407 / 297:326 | 1.20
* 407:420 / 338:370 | 1.17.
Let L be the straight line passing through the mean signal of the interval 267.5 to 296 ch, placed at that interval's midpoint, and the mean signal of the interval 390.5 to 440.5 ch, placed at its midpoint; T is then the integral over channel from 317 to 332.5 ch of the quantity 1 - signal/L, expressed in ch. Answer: 2.8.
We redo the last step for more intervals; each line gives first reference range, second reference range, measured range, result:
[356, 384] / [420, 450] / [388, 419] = -1.6 ch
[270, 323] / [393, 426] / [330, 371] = 1.6 ch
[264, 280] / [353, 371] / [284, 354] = 6.2 ch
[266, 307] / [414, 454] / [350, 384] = 1.4 ch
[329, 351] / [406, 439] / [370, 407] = 1.9 ch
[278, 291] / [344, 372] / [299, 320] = 3.3 ch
